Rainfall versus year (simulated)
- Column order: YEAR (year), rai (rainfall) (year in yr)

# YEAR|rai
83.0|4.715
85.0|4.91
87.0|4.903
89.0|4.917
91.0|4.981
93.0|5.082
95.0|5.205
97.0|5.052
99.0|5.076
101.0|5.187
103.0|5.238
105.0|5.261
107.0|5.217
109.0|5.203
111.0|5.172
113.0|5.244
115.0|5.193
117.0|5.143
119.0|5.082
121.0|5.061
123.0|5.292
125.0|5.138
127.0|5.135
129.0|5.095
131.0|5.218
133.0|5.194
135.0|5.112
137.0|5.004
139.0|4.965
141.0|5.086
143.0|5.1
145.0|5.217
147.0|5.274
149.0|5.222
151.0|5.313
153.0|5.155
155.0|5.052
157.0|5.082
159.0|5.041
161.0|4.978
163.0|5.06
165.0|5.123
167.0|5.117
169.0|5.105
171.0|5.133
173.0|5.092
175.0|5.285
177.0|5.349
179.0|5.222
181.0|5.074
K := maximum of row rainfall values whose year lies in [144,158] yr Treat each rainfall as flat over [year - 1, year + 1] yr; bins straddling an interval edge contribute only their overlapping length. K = 5.313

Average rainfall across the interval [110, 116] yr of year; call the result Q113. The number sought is 5.2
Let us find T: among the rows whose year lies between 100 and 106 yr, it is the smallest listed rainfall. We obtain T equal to 5.187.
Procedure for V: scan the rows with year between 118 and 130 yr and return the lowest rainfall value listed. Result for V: 5.061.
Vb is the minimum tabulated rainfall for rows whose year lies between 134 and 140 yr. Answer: 4.965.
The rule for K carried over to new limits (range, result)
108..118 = 5.244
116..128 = 5.292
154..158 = 5.082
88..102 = 5.205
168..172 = 5.133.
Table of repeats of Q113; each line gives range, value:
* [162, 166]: 5.09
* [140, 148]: 5.17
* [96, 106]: 5.16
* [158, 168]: 5.06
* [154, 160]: 5.06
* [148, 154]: 5.23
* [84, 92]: 4.93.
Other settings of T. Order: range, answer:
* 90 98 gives 4.981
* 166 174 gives 5.092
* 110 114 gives 5.172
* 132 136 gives 5.112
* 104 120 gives 5.082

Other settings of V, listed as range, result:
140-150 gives 5.086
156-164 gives 4.978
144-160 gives 5.041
